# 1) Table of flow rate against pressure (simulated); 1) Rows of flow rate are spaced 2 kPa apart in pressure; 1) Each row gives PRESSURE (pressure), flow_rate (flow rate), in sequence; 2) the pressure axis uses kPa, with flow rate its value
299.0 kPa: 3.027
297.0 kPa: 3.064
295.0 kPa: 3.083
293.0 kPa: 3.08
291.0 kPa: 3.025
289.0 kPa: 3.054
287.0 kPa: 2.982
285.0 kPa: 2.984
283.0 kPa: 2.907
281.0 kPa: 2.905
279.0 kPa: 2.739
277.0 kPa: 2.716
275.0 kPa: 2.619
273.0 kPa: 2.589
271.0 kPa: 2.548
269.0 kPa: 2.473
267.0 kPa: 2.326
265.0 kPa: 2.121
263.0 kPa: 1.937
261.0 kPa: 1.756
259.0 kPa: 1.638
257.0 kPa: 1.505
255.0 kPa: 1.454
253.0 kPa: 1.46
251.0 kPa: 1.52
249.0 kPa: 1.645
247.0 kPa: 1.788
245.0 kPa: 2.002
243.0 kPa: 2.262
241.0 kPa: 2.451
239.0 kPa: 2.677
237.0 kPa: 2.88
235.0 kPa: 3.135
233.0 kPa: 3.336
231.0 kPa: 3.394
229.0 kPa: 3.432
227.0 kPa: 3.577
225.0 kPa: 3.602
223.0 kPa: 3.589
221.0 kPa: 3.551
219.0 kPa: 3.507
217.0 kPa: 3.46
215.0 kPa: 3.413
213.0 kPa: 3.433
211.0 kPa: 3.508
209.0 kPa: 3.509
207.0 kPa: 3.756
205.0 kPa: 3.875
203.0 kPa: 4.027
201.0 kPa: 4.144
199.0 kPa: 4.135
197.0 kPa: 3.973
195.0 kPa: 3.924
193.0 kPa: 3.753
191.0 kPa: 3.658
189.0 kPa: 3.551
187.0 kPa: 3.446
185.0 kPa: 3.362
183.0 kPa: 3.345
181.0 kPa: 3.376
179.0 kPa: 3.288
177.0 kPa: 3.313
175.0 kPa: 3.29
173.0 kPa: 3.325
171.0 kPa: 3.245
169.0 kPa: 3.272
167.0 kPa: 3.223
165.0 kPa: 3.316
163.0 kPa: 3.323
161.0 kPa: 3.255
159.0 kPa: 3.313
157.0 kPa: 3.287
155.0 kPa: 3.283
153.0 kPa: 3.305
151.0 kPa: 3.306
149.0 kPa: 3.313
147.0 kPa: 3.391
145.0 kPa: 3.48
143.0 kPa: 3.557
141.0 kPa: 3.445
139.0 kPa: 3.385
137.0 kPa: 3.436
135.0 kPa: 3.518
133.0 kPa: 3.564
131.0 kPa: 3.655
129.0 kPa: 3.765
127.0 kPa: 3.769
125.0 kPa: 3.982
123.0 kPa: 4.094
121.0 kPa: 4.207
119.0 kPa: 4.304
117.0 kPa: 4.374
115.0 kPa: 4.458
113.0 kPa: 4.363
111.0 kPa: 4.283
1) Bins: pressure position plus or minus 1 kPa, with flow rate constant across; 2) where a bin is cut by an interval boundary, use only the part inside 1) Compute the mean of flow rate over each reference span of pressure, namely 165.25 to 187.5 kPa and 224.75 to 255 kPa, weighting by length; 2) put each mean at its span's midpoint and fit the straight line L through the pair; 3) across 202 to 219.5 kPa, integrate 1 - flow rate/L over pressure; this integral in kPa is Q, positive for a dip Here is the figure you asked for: -4.3 kPa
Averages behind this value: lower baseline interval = 3.31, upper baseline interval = 2.55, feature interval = 3.61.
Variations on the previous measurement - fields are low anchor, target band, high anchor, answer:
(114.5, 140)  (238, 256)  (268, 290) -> 6.5 kPa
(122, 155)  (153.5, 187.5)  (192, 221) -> 3.1 kPa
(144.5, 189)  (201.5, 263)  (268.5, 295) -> 4.6 kPa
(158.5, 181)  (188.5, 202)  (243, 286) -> -4.1 kPa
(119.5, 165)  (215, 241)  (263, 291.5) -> -2.8 kPa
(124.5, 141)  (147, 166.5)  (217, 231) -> 1.6 kPa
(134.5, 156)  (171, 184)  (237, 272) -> -1.4 kPa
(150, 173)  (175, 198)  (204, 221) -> -0.8 kPa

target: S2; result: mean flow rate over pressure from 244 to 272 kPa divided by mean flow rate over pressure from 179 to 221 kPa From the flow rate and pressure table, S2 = 0.51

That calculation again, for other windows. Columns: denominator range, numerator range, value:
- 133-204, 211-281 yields 0.75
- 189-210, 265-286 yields 0.69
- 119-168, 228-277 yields 0.65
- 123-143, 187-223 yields 1.02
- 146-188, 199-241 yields 1.05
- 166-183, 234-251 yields 0.70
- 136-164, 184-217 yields 1.10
